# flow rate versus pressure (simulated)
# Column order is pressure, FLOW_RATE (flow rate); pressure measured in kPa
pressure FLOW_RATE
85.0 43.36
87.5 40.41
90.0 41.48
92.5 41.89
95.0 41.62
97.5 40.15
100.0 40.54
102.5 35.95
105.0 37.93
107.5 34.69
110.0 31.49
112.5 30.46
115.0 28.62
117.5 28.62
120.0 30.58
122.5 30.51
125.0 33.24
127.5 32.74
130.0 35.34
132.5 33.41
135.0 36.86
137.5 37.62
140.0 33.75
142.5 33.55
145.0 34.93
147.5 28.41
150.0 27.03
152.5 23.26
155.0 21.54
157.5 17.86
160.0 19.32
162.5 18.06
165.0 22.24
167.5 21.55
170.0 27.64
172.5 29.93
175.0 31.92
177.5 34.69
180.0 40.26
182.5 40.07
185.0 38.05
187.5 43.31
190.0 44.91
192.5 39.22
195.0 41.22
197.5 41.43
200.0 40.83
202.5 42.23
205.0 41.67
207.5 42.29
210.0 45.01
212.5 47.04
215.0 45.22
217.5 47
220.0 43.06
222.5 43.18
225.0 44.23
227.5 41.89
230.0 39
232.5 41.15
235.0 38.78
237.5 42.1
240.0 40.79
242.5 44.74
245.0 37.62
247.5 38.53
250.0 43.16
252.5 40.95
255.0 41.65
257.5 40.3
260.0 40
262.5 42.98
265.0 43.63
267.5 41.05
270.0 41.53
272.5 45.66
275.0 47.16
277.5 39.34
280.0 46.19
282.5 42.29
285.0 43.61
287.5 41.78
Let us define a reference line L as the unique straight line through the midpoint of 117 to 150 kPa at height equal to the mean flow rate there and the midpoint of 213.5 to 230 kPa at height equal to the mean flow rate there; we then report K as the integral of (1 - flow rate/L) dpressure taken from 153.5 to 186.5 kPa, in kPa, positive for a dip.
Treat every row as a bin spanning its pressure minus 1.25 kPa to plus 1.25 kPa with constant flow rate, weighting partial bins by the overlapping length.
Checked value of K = 8.5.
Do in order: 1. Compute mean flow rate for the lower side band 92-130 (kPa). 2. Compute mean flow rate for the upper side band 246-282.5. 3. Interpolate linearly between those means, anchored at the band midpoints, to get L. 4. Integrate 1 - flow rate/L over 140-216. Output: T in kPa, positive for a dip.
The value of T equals 7.9 kPa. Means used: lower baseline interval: 34.5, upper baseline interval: 42.3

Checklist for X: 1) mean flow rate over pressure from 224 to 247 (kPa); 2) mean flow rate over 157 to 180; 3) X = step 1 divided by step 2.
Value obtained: 1.59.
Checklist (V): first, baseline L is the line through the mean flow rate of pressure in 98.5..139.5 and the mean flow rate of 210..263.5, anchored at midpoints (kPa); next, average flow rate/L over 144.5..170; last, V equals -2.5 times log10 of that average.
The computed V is 0.48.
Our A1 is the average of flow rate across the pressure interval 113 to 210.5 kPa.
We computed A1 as 33.1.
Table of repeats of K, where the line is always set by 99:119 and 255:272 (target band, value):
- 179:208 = -2.51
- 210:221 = -1.80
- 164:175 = 3.16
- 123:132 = 0.25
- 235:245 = -0.24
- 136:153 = 1.75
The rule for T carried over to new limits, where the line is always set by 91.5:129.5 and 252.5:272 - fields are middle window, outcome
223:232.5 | -0.4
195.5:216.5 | -2.2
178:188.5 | -0.5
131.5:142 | 0.1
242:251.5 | 0.1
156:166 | 4.8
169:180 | 1.6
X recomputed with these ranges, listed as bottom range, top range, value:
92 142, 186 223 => 1.24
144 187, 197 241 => 1.51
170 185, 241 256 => 1.18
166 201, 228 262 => 1.11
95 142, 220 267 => 1.21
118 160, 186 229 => 1.42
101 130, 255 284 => 1.32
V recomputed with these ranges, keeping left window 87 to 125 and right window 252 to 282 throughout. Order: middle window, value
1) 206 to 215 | -0.12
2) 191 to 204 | -0.04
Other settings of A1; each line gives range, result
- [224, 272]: 41.3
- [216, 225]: 44.4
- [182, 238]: 42.3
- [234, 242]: 41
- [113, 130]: 31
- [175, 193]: 39.5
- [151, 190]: 29.2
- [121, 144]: 34.1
